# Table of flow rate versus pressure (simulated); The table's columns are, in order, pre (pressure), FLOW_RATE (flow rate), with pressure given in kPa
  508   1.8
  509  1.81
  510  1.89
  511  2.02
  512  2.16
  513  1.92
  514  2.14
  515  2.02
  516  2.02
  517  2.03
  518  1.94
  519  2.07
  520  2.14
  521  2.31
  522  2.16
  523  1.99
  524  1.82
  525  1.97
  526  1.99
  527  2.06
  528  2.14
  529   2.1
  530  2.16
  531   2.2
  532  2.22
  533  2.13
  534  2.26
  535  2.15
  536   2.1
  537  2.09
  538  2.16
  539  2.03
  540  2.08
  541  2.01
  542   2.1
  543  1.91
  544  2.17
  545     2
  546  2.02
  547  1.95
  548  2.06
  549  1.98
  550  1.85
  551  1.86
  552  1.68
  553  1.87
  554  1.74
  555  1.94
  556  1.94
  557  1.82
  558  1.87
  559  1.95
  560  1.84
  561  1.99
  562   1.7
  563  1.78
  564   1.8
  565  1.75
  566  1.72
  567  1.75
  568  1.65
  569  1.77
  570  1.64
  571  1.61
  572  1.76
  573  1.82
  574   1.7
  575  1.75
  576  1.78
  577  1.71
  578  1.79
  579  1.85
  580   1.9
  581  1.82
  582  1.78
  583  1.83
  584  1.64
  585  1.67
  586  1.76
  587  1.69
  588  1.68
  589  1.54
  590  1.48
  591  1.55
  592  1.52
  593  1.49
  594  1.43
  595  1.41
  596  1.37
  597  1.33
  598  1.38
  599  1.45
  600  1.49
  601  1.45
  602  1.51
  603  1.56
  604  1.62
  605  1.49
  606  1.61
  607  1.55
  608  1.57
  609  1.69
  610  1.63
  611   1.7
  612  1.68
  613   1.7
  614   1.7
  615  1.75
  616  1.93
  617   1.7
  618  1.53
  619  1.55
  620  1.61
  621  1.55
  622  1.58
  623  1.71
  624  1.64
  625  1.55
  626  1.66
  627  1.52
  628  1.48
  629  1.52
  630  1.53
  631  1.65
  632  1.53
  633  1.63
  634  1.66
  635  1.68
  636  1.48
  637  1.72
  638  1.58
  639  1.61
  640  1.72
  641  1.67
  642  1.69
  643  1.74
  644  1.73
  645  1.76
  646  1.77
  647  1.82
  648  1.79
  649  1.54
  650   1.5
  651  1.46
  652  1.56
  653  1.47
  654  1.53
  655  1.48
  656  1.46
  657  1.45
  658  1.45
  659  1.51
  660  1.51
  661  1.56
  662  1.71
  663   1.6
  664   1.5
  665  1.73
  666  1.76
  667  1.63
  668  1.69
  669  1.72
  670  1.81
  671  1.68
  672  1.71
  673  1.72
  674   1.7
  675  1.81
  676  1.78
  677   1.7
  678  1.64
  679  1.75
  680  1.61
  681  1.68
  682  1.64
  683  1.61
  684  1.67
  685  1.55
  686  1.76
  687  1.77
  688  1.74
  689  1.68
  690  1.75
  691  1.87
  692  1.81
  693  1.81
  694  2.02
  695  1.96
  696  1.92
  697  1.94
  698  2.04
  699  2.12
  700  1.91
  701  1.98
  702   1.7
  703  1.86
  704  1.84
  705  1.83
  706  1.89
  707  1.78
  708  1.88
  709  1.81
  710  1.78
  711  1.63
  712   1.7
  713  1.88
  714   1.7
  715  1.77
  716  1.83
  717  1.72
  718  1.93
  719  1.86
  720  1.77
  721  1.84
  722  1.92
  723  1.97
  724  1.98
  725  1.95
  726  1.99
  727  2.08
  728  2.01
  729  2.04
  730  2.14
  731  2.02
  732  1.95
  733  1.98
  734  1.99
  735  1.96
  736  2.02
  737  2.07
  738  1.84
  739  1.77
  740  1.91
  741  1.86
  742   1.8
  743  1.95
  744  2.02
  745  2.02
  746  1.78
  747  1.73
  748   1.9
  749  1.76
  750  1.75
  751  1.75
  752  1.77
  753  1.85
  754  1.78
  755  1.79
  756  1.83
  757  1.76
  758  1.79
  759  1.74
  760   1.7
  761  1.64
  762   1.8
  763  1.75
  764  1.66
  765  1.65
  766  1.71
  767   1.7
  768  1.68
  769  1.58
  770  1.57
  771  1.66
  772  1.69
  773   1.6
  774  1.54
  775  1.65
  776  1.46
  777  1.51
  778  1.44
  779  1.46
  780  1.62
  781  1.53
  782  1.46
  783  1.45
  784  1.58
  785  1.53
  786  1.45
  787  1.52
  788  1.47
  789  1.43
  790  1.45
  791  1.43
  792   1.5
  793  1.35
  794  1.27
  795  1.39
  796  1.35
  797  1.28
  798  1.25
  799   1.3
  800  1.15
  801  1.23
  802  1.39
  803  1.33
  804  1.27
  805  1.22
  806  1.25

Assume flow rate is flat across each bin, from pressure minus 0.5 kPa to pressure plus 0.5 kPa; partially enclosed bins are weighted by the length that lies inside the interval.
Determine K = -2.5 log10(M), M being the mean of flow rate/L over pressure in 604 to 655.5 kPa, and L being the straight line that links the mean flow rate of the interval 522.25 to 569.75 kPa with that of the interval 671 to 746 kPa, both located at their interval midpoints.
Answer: 0.17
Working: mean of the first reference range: 1.96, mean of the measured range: 1.63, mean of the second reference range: 1.85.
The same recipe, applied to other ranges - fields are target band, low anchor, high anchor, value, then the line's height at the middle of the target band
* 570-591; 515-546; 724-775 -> 0.175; 2.02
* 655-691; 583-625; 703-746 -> 0.066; 1.76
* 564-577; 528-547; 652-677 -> 0.147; 1.98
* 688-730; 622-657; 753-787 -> -0.157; 1.62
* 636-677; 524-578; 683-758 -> 0.152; 1.89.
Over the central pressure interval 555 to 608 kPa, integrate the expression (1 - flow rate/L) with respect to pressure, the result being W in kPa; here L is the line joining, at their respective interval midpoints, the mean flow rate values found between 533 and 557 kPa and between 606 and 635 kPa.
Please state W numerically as 4.4 kPa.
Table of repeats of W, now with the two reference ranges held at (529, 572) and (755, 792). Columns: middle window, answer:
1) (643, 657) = 1.42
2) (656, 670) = 1.28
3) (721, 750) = -4.94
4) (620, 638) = 2.21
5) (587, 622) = 5.41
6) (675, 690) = 0.39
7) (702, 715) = -0.74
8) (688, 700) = -1.24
